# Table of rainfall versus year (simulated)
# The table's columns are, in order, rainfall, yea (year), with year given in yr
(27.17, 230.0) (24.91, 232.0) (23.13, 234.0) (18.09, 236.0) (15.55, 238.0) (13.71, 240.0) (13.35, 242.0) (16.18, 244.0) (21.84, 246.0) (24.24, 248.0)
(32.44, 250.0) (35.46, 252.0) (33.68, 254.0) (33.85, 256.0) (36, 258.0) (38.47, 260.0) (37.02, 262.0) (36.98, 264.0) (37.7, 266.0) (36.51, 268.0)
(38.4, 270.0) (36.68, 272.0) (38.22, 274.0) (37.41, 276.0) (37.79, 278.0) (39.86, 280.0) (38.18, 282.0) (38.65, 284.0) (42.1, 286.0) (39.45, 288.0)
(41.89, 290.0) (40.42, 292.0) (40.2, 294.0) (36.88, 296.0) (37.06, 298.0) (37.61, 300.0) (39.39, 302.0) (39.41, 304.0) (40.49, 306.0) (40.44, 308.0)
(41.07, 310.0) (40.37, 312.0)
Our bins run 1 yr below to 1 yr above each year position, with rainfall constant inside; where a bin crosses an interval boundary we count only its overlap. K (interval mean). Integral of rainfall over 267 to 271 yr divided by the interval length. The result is 37.5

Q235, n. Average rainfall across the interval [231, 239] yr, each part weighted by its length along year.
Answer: 20.4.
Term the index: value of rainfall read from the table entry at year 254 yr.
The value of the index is 33.68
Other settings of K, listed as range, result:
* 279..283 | 39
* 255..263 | 36.3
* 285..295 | 40.8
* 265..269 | 37.1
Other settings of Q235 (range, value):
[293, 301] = 37.9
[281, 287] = 39.6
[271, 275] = 37.5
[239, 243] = 13.5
